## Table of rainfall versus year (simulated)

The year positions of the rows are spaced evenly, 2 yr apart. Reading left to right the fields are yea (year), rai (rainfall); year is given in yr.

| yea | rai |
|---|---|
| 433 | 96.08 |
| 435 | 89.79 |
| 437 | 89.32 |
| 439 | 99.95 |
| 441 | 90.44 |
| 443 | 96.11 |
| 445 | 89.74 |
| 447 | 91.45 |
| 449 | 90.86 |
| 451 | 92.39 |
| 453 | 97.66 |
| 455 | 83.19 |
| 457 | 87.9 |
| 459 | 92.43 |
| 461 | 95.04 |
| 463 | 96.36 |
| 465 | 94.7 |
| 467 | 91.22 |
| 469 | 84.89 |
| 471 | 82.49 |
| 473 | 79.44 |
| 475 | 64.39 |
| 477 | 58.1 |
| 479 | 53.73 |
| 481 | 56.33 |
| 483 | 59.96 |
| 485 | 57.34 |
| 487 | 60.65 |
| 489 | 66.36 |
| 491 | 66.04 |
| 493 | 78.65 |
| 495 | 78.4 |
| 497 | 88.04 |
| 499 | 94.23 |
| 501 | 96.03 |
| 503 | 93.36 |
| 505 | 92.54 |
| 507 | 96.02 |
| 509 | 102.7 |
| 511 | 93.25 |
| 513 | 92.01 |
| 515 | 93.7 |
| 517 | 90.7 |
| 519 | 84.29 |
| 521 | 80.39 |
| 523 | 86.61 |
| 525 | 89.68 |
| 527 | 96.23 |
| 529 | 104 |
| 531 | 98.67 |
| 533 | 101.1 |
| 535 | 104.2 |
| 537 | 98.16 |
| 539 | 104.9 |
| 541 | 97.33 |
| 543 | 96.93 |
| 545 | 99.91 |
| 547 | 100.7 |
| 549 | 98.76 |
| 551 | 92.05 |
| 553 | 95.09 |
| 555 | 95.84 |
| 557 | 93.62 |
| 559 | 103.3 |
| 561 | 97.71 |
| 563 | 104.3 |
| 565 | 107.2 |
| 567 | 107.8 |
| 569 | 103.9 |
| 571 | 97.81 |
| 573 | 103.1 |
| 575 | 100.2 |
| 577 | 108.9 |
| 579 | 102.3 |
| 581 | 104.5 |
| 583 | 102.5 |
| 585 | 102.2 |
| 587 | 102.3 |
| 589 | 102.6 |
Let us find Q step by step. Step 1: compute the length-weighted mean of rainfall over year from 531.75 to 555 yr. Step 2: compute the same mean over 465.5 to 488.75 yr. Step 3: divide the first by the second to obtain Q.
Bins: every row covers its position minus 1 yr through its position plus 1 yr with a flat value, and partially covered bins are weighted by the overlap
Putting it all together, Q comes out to 1.4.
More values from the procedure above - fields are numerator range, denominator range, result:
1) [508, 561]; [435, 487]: 1.16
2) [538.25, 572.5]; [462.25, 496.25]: 1.38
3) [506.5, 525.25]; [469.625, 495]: 1.37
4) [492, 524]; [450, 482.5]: 1.10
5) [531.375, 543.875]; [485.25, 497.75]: 1.40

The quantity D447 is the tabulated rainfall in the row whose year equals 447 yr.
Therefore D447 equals 91.45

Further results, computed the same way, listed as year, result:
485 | 57.34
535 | 104.2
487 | 60.65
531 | 98.67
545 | 99.91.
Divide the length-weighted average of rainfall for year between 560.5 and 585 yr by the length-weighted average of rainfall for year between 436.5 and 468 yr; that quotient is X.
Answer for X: 1.1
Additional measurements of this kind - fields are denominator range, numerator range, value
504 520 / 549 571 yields 1.07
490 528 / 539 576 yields 1.12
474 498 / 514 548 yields 1.46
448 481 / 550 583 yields 1.22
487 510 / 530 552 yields 1.16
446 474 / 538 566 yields 1.10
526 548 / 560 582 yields 1.03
